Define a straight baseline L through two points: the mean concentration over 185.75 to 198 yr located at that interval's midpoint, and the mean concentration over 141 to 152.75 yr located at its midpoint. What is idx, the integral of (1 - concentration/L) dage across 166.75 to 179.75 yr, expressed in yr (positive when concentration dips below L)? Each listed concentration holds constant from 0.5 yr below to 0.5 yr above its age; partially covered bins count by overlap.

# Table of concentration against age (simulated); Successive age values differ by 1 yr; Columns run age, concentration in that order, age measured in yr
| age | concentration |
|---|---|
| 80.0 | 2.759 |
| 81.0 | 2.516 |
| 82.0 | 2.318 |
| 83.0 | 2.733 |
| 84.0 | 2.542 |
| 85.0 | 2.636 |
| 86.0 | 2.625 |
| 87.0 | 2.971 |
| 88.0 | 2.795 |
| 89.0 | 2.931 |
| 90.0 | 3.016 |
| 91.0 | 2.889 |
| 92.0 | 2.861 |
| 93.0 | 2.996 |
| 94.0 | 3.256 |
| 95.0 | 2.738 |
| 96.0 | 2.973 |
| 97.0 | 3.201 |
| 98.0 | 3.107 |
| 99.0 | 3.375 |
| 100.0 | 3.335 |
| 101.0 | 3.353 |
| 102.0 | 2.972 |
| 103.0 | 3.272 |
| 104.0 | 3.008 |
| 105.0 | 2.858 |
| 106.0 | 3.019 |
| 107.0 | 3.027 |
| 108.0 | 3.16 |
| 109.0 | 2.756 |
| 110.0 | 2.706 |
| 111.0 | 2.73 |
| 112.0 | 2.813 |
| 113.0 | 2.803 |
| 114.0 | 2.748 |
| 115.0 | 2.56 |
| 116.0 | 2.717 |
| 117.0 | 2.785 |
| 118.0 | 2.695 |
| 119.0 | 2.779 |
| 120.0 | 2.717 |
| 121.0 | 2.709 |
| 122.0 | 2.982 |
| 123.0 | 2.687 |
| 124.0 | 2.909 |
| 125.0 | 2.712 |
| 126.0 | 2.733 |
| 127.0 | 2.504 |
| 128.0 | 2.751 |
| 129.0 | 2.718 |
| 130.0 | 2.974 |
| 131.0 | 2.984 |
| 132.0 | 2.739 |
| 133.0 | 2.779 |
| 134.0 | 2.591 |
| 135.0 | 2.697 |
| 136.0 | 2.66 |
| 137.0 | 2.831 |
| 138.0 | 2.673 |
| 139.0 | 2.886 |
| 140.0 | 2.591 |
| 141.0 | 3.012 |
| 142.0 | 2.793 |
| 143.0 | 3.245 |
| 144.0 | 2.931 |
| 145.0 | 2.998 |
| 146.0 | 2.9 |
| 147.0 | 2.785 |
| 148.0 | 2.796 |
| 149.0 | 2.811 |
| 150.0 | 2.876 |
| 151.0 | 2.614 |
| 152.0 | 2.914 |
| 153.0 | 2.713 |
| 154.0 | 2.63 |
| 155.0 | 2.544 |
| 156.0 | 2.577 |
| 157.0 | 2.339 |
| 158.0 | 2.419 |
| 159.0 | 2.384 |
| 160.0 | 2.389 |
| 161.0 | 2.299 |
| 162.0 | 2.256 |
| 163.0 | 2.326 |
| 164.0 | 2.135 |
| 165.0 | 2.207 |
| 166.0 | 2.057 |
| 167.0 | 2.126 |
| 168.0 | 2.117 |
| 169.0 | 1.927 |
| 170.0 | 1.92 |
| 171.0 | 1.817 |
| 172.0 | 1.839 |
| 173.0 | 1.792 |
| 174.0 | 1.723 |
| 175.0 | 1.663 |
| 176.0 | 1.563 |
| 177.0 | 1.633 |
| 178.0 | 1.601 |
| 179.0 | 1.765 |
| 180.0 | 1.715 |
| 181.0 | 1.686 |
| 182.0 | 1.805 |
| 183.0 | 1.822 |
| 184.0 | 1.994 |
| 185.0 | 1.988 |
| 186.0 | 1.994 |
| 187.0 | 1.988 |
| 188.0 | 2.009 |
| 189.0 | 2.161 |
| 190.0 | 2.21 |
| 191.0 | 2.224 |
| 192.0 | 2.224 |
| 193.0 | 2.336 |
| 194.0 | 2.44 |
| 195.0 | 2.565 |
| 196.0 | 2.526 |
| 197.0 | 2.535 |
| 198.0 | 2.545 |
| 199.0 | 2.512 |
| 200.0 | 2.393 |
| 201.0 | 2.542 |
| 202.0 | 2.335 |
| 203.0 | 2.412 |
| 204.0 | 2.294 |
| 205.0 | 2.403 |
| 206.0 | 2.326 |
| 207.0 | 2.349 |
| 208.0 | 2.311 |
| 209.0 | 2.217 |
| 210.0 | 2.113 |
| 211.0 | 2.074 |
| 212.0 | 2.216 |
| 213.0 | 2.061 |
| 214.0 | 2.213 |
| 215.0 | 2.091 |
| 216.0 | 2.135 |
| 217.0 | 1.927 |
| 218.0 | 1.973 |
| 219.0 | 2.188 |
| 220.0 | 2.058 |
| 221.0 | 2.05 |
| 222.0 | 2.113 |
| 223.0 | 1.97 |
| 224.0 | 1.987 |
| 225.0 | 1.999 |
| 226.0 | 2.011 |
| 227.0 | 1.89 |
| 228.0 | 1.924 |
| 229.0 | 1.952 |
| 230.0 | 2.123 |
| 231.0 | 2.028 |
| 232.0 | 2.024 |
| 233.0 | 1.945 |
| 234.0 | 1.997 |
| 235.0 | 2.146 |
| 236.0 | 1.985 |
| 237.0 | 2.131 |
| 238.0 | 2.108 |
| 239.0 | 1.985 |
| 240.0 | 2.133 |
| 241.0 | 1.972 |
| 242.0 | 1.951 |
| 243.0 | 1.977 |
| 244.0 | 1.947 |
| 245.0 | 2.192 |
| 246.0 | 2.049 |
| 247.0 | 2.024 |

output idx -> 3.8 yr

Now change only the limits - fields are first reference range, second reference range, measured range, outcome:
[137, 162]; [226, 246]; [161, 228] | 6.86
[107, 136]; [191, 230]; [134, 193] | 4.99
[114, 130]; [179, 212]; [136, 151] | -1.55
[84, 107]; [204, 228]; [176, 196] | 2.74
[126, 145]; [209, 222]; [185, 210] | -0.71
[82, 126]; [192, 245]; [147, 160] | -0.28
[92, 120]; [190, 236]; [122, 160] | -0.66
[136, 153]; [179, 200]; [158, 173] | 2.38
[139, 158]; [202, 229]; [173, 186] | 3.76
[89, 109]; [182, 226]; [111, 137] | 0.95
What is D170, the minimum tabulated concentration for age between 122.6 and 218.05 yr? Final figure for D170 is 1.563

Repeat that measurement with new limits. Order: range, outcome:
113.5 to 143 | 2.504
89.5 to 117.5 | 2.56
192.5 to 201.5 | 2.336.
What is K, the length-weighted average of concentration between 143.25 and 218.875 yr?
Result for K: 2.24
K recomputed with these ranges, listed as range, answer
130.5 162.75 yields 2.71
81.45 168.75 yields 2.76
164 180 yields 1.85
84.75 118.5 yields 2.93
